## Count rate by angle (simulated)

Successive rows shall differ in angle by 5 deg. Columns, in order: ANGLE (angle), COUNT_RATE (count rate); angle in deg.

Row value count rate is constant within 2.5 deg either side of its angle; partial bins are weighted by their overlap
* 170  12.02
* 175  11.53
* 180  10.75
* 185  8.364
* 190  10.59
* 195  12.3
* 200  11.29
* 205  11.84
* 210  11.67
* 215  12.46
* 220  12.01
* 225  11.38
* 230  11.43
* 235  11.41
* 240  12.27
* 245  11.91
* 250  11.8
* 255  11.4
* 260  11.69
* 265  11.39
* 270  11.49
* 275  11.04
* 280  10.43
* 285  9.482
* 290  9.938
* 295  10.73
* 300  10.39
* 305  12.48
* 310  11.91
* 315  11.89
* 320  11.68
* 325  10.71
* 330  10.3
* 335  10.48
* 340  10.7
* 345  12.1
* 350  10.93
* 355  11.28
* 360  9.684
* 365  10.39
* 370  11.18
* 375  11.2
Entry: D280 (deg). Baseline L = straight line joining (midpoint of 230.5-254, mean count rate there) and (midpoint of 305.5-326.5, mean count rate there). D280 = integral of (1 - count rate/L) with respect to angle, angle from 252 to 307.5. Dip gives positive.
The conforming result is 3.65 deg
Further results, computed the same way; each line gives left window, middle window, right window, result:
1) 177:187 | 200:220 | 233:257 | -2.4 deg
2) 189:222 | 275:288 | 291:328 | 1.5 deg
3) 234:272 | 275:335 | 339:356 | 3.0 deg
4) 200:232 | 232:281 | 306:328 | 0.7 deg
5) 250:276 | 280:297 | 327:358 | 1.8 deg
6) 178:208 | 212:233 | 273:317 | -1.8 deg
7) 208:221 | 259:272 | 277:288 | -1.2 deg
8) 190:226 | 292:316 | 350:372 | -0.8 deg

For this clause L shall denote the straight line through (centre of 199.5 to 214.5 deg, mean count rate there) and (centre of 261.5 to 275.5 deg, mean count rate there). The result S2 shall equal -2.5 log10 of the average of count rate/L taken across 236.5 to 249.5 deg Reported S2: -0.04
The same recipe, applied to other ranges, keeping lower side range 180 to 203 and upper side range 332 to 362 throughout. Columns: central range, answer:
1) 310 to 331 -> -0.04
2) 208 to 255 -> -0.10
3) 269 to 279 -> -0.03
